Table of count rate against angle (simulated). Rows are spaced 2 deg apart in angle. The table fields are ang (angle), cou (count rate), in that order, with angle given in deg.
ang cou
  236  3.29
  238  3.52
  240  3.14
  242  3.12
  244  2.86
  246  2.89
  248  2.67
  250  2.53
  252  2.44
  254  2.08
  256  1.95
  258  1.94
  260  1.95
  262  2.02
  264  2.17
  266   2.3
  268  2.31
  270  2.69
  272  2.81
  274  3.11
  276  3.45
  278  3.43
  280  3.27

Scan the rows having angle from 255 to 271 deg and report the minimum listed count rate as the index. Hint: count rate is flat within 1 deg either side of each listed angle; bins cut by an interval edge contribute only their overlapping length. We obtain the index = 1.94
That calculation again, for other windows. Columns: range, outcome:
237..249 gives 2.67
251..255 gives 2.08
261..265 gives 2.02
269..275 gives 2.69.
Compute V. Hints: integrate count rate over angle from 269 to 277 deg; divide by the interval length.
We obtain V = 3.01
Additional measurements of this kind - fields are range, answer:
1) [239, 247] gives 3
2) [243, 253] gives 2.68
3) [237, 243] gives 3.26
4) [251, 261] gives 2.07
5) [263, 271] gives 2.37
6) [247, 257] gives 2.33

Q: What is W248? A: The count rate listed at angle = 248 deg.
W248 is 2.67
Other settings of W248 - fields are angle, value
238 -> 3.52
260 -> 1.95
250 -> 2.53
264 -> 2.17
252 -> 2.44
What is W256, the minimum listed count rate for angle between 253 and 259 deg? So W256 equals 1.94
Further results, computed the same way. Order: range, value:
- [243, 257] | 1.95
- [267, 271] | 2.31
